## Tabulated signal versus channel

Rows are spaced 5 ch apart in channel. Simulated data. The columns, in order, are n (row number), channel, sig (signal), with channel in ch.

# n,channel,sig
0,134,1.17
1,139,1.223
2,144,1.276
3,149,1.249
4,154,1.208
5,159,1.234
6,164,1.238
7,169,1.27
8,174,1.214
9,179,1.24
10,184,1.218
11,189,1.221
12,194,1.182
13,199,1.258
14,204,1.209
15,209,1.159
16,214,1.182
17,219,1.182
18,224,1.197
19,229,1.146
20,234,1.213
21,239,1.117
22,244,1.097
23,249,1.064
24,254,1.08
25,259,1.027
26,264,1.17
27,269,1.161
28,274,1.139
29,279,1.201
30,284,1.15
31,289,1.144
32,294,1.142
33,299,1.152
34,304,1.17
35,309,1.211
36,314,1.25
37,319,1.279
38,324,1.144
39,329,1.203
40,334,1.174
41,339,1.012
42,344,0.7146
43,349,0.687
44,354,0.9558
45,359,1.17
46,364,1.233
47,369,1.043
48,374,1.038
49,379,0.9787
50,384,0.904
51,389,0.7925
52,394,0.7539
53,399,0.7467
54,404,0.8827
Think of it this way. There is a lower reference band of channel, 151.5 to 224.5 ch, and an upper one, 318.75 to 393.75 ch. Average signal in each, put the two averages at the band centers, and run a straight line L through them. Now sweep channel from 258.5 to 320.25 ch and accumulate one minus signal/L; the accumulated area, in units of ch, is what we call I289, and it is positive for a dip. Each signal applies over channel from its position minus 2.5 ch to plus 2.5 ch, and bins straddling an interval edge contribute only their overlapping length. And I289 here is -4.7 ch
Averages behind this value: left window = 1.21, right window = 1.01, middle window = 1.17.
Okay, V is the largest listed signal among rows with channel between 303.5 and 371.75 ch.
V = 1.279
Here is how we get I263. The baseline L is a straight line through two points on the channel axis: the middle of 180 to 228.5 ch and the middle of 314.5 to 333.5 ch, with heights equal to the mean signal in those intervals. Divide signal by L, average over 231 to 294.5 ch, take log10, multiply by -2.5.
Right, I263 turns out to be 0.07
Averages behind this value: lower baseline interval 1.2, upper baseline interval 1.21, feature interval 1.13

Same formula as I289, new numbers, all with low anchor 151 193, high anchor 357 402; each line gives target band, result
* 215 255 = 0.2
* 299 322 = -3.7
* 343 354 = 2.7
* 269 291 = -1.4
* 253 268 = 0.2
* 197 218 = -0.3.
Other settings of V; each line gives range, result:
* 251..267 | 1.17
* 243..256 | 1.097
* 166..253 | 1.27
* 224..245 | 1.213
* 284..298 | 1.15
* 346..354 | 0.9558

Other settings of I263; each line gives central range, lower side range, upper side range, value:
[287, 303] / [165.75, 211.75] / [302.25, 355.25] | -0.04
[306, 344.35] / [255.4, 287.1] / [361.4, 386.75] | -0.06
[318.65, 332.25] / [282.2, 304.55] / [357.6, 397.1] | -0.10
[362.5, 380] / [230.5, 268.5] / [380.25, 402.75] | -0.24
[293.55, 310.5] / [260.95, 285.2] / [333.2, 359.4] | -0.10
